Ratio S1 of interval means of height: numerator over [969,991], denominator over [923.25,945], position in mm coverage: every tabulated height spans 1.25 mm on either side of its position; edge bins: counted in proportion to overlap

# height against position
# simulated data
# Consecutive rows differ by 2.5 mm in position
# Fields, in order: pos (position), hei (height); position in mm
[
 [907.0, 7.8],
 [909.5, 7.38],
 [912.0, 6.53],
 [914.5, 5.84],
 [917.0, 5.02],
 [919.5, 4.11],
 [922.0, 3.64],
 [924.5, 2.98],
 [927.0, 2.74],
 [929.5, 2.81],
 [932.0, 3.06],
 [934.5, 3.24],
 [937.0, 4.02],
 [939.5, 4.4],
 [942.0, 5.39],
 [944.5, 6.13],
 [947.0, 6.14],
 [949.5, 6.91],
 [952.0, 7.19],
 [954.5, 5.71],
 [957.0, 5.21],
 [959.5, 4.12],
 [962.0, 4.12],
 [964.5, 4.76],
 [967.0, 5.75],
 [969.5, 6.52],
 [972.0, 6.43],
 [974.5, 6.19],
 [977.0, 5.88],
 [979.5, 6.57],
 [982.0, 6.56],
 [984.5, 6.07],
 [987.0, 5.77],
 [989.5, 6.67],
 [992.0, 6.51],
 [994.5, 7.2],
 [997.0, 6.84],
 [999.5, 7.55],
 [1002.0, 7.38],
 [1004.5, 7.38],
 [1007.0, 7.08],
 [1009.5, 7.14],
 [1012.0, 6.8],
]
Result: 1.66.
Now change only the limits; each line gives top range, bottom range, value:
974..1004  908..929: 1.40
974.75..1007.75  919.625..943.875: 1.82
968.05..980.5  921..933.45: 2.08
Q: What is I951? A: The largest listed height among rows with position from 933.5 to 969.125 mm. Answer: 7.19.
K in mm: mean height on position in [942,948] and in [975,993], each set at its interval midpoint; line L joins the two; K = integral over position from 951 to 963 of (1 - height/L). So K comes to 1.6 mm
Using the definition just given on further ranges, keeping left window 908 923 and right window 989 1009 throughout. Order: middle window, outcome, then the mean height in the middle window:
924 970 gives 10.0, 4.8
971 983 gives 0.6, 6.32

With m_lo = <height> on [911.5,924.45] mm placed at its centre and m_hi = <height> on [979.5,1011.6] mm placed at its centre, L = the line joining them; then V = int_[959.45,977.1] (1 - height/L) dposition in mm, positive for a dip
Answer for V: 1.7 mm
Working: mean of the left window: 4.75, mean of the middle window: 5.54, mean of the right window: 6.83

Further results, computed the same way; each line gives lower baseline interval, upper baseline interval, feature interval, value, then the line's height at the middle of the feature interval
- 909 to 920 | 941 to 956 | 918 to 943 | 9.87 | 6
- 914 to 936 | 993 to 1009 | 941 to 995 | -3.65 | 5.67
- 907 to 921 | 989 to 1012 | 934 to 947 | 2.95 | 6.27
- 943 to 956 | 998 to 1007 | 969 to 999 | 2.41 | 7.02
